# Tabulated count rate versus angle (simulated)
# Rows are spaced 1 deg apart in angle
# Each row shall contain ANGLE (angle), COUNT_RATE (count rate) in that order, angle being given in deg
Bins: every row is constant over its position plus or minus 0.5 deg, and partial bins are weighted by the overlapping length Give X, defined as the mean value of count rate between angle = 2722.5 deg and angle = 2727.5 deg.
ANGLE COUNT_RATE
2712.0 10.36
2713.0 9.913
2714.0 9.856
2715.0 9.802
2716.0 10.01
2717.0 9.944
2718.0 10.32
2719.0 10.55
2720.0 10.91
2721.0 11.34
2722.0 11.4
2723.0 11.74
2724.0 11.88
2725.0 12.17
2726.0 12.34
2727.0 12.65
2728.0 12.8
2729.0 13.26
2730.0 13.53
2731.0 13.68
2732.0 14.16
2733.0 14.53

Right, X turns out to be 12.2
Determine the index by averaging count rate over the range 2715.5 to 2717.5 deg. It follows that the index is 9.98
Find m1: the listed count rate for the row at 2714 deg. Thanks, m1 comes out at 9.856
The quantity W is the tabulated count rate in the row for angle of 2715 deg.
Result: 9.802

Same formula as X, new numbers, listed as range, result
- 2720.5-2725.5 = 11.7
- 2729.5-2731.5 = 13.6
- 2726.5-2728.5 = 12.7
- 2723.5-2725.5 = 12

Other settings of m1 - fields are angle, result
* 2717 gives 9.944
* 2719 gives 10.55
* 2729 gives 13.26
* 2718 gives 10.32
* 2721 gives 11.34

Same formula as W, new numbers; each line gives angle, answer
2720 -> 10.91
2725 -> 12.17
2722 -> 11.4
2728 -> 12.8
